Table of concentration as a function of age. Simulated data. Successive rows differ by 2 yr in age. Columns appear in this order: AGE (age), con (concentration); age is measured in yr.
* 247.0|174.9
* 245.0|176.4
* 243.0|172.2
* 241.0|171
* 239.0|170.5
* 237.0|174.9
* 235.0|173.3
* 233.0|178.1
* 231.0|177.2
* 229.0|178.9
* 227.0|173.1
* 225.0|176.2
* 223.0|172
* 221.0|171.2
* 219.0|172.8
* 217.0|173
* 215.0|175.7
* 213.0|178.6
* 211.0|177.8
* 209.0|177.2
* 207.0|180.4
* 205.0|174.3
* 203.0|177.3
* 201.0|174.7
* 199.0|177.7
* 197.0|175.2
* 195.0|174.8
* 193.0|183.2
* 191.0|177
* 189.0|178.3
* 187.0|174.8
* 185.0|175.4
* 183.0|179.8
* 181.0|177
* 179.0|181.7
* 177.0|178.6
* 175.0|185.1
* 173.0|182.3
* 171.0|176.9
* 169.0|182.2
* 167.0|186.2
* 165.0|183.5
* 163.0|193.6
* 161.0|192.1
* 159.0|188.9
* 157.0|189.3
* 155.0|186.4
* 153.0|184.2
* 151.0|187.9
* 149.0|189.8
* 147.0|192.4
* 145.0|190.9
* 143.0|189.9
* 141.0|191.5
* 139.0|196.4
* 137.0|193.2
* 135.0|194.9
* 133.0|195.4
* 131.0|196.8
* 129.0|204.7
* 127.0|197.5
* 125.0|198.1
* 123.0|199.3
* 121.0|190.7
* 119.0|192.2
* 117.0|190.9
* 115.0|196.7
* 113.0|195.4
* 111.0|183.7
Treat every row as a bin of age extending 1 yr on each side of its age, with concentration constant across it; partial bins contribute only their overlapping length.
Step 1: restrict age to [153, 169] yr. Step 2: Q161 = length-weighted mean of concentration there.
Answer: 188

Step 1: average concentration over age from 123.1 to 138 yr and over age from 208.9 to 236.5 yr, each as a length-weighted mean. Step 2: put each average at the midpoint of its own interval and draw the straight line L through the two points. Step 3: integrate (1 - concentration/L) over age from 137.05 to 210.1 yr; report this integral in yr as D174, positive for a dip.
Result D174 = 1.6 yr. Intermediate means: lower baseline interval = 197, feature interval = 183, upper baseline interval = 175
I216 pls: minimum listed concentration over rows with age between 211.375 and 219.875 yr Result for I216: 172.8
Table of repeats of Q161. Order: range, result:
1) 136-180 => 187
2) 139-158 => 190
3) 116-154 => 194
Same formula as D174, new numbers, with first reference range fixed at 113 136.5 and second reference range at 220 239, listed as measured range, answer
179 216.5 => 0.8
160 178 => 0.2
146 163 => 0.1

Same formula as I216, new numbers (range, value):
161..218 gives 173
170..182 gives 176.9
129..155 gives 184.2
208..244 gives 170.5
